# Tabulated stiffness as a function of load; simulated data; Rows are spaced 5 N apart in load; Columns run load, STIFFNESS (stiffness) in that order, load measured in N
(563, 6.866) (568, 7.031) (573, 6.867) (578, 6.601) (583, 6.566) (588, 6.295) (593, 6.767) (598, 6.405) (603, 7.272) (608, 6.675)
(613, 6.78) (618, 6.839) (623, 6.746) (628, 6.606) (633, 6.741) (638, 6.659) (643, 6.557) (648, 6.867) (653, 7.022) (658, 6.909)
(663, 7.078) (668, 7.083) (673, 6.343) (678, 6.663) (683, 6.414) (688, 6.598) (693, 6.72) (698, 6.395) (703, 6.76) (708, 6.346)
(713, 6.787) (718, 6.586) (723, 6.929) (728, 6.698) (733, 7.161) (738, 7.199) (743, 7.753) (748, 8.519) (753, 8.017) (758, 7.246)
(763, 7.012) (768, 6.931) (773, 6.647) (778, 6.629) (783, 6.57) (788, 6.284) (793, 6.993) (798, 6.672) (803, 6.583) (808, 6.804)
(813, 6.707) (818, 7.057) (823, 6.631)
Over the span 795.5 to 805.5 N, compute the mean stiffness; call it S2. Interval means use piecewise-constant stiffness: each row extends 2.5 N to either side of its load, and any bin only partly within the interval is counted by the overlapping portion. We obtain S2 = 6.63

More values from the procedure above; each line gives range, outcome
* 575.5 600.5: 6.53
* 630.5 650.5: 6.71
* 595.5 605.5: 6.84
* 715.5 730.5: 6.74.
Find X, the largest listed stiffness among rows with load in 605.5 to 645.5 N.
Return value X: 6.839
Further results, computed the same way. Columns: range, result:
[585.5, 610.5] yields 7.272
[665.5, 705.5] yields 7.083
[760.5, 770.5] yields 7.012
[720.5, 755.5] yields 8.519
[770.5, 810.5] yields 6.993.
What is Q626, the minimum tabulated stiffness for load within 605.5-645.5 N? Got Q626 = 6.557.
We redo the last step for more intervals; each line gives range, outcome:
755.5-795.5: 6.284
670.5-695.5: 6.343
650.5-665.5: 6.909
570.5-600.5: 6.295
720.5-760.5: 6.698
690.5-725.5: 6.346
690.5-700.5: 6.395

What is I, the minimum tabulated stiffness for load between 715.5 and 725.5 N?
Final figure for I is 6.586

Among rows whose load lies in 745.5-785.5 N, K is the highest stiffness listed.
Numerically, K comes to 8.519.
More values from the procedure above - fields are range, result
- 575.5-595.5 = 6.767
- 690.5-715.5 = 6.787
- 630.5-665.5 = 7.078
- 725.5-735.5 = 7.161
